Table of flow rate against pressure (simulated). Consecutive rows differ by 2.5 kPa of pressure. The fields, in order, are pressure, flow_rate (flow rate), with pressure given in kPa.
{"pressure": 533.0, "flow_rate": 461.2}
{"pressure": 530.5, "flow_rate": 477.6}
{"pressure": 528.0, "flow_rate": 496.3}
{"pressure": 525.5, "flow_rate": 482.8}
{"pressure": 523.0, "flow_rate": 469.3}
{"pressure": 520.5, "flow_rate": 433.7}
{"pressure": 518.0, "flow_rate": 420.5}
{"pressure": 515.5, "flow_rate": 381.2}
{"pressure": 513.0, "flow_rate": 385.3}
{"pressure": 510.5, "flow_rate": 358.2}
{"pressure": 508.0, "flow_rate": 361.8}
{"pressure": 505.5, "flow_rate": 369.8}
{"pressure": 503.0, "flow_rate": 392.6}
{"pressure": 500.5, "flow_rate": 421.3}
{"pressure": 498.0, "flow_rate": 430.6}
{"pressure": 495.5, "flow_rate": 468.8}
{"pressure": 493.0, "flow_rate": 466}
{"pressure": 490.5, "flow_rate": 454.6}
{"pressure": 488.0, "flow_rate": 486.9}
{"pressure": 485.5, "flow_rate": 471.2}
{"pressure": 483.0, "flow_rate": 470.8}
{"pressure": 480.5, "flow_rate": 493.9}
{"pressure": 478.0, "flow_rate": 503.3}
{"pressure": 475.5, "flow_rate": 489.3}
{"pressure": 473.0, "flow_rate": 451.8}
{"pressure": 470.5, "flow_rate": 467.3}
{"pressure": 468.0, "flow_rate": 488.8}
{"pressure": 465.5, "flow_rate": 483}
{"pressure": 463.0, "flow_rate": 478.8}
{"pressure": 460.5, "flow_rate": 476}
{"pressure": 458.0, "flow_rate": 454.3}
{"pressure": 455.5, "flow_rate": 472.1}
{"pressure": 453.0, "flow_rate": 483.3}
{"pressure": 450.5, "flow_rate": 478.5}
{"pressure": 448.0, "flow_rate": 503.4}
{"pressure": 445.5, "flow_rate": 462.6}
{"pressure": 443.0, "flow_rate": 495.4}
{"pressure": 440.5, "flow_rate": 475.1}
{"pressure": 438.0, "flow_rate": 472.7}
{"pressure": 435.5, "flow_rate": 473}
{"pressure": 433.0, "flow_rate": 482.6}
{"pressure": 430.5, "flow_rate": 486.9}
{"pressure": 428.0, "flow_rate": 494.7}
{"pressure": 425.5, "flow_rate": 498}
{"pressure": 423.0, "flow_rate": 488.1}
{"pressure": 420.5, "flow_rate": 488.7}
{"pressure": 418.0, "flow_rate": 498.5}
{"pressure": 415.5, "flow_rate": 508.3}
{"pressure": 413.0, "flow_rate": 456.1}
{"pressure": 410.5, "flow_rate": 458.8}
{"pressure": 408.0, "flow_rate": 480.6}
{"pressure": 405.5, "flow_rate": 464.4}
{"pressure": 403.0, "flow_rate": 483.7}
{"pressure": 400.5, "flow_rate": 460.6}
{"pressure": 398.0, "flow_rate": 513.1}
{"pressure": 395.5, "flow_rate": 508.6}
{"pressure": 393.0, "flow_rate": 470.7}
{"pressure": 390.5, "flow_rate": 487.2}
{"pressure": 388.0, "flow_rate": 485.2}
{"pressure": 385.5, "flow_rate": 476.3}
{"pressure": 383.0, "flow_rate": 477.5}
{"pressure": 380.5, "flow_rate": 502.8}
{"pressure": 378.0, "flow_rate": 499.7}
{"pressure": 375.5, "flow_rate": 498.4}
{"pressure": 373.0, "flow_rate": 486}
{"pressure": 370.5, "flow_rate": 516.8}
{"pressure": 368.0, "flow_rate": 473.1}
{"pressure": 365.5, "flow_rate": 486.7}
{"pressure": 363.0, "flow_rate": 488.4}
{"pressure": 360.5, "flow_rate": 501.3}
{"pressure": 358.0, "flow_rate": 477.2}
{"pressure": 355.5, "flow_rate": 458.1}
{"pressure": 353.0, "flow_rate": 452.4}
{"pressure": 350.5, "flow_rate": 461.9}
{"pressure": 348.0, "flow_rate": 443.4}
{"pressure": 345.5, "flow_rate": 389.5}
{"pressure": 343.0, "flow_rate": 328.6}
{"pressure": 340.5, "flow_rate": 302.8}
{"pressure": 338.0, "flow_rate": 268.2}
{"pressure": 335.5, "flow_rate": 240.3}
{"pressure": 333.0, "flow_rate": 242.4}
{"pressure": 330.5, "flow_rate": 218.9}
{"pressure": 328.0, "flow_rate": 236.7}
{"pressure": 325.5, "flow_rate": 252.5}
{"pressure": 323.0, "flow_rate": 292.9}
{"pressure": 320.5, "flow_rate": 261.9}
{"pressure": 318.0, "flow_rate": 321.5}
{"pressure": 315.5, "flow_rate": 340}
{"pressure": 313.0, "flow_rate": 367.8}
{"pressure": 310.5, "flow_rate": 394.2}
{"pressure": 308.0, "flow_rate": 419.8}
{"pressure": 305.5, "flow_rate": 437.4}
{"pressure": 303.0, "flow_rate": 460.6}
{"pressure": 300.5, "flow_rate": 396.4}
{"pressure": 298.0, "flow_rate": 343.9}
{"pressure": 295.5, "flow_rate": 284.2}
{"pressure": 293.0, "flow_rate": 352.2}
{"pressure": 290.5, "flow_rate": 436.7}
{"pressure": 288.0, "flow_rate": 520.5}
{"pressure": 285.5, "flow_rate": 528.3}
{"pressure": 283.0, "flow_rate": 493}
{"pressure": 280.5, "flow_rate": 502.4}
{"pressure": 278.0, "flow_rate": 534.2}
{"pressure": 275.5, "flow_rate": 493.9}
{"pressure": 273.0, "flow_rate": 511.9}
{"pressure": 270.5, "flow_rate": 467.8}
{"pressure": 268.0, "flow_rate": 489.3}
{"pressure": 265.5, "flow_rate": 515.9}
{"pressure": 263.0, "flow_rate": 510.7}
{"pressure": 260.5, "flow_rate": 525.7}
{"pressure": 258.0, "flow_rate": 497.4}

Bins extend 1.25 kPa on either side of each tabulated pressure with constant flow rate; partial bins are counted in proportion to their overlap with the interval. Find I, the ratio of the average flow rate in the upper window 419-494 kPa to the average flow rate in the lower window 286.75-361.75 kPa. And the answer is 1.3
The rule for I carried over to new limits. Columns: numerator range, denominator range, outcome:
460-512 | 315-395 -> 1.12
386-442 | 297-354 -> 1.41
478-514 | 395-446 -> 0.90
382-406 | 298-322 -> 1.29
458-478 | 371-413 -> 0.98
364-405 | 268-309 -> 1.09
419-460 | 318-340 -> 1.87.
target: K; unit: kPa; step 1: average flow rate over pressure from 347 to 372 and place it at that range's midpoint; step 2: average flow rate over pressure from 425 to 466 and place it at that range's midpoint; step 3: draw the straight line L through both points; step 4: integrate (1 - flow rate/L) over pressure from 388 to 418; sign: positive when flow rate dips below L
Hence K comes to -0.2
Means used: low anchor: 476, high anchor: 480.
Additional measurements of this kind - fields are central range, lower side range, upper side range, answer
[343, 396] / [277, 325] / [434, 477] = -4.7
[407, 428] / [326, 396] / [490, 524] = -3.3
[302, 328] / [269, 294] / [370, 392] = 7.4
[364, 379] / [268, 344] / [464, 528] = -3.5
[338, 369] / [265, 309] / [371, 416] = 2.7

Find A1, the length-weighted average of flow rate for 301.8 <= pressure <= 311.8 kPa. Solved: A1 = 428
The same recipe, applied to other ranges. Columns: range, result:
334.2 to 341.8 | 271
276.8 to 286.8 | 514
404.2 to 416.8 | 474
